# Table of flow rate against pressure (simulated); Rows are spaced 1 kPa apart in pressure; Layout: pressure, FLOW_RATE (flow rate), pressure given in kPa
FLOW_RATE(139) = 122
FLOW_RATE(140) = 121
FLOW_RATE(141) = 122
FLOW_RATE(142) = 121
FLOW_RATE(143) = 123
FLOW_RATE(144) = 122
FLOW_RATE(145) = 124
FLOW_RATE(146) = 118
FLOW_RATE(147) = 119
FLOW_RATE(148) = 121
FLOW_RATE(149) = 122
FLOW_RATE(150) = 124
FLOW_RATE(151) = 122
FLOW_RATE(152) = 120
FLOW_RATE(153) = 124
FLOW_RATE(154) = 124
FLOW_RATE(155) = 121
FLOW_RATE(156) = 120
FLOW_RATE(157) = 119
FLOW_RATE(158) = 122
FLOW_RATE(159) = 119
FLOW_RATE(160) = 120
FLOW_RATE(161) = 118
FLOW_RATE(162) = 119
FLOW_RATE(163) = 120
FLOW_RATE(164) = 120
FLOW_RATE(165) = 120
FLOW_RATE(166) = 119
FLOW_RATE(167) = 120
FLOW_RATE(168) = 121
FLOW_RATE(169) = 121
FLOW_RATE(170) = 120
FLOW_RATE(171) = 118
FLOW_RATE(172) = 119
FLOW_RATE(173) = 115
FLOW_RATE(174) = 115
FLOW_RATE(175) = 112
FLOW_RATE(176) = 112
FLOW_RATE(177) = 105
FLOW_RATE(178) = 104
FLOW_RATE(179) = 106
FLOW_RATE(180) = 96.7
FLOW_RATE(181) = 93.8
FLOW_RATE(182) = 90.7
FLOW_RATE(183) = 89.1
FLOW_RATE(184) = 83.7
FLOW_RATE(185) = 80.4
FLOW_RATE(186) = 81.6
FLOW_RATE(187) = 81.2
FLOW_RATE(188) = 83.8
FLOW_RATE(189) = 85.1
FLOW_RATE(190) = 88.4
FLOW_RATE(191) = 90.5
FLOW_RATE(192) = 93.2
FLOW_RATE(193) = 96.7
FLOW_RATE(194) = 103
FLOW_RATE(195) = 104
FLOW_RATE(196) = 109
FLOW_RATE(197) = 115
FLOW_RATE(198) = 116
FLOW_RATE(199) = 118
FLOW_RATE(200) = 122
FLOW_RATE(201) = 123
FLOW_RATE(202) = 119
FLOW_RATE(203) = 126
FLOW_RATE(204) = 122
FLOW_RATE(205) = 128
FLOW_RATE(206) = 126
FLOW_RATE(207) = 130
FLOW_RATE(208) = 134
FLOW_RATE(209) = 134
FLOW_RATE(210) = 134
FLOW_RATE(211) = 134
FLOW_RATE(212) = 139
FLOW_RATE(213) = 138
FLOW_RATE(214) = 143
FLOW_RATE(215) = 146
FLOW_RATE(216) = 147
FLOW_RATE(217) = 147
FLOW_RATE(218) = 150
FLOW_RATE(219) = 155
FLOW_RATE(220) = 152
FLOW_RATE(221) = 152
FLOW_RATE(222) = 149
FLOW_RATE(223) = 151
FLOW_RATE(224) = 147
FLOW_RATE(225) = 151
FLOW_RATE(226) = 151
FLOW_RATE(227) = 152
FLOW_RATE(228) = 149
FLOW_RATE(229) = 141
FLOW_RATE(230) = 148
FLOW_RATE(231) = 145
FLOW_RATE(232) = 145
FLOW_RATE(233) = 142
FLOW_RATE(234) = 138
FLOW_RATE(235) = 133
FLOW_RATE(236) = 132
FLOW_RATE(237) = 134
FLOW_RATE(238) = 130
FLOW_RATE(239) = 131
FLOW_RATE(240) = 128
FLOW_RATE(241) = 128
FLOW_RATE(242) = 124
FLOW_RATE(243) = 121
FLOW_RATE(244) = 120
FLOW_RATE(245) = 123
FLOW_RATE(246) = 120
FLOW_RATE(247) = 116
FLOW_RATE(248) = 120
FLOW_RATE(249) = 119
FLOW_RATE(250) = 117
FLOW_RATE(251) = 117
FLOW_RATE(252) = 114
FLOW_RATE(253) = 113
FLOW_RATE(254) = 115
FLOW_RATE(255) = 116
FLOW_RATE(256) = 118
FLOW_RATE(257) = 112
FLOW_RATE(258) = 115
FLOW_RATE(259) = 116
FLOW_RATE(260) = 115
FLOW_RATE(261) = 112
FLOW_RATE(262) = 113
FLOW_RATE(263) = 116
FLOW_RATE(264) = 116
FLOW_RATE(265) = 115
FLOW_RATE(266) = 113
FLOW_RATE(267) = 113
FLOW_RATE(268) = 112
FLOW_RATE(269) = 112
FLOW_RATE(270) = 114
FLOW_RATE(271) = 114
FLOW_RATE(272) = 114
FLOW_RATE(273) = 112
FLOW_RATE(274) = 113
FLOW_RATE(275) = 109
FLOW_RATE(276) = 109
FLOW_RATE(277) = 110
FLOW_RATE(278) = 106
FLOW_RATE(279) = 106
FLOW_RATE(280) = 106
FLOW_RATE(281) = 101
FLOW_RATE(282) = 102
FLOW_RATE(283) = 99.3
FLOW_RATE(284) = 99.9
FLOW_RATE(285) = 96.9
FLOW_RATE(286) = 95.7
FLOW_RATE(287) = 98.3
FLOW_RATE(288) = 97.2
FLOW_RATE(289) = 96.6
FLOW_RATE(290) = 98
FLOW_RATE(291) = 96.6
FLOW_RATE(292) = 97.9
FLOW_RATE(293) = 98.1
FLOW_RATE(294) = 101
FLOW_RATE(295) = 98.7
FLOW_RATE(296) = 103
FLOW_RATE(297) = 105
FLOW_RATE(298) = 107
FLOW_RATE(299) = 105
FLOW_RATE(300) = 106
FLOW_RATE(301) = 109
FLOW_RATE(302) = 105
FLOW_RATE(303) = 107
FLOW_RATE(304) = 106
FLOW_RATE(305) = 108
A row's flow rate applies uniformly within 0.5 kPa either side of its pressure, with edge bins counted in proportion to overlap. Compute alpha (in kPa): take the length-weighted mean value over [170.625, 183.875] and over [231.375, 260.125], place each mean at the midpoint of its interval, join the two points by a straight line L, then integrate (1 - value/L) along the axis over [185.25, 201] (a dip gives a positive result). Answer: 1.4 kPa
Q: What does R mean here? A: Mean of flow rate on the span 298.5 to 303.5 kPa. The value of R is 106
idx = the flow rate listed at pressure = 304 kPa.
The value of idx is 106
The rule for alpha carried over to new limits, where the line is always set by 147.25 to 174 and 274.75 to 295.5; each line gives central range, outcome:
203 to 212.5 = -1.5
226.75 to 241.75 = -4.0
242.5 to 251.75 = -1.1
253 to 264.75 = -1.1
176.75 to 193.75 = 3.7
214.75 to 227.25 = -4.4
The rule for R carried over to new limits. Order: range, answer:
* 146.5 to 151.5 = 122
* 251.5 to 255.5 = 114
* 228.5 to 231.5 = 145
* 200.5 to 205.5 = 124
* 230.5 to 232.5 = 145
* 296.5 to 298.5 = 106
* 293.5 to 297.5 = 102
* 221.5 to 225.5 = 150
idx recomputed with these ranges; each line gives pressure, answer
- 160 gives 120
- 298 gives 107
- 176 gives 112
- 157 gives 119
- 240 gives 128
